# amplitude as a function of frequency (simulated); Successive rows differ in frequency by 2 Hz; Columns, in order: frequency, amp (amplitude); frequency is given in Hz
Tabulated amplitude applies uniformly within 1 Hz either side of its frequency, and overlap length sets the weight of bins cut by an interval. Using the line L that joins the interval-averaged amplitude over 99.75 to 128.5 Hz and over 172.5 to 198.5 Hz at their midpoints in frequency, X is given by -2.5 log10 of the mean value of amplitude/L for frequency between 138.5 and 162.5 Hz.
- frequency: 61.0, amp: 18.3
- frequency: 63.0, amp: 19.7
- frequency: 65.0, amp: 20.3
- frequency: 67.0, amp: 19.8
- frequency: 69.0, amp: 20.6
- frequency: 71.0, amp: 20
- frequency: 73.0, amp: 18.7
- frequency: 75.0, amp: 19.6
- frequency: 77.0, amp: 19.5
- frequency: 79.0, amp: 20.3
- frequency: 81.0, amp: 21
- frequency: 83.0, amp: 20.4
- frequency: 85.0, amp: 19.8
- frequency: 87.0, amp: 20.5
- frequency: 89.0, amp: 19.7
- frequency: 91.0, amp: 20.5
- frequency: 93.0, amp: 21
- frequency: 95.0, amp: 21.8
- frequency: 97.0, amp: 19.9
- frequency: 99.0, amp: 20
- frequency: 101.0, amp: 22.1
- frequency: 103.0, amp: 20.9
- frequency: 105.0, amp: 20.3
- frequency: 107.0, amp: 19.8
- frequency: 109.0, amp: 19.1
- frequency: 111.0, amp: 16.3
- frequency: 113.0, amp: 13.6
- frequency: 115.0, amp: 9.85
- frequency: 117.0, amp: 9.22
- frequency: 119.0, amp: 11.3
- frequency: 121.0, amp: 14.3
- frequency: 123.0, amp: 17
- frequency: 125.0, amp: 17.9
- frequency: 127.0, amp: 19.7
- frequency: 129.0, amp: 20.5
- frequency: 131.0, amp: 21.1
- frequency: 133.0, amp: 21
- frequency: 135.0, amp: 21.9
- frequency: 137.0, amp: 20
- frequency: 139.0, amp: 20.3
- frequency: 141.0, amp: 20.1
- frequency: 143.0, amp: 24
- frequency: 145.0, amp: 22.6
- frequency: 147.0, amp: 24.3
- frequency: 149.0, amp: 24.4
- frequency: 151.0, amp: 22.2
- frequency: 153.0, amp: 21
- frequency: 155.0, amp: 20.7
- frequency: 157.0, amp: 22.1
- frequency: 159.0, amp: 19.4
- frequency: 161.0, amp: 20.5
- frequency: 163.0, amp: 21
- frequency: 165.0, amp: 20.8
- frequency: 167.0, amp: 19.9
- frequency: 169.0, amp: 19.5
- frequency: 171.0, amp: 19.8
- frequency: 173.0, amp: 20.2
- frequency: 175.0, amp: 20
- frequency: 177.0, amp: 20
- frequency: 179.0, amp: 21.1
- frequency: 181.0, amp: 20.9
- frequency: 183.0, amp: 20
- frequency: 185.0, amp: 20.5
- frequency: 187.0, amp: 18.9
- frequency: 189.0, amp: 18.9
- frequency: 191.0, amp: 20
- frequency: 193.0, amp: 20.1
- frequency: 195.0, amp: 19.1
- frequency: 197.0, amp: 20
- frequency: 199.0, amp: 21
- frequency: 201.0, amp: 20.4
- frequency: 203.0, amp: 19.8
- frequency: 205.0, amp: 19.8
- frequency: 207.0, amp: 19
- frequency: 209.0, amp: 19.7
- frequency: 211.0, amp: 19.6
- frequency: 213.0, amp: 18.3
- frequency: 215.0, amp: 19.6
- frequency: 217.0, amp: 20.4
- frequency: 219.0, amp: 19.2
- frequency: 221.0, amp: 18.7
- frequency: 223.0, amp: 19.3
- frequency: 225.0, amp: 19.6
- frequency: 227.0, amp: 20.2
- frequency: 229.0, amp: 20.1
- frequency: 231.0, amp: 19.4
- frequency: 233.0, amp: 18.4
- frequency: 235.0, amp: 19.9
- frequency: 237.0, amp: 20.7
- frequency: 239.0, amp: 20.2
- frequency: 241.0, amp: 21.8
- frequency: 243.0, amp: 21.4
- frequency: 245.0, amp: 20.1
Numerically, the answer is -0.19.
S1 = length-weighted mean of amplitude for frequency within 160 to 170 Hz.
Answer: 20.3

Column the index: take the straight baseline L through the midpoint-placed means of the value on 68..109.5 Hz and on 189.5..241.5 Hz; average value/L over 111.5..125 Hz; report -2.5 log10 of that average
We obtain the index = 0.47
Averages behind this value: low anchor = 20.3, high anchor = 19.8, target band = 13.1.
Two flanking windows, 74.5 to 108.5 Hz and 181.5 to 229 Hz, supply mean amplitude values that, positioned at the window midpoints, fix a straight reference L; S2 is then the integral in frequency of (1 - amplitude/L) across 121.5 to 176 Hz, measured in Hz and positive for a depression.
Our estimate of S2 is -1.93 Hz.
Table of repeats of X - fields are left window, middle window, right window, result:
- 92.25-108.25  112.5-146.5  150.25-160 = 0.16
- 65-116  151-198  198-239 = -0.04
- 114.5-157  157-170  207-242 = -0.05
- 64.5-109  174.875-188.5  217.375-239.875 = -0.02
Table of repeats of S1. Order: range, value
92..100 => 20.7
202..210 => 19.6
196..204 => 20.3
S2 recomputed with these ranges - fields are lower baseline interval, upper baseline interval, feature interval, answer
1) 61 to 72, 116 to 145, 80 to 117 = 0.6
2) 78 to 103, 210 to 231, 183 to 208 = -0.1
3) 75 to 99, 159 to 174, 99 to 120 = 4.0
